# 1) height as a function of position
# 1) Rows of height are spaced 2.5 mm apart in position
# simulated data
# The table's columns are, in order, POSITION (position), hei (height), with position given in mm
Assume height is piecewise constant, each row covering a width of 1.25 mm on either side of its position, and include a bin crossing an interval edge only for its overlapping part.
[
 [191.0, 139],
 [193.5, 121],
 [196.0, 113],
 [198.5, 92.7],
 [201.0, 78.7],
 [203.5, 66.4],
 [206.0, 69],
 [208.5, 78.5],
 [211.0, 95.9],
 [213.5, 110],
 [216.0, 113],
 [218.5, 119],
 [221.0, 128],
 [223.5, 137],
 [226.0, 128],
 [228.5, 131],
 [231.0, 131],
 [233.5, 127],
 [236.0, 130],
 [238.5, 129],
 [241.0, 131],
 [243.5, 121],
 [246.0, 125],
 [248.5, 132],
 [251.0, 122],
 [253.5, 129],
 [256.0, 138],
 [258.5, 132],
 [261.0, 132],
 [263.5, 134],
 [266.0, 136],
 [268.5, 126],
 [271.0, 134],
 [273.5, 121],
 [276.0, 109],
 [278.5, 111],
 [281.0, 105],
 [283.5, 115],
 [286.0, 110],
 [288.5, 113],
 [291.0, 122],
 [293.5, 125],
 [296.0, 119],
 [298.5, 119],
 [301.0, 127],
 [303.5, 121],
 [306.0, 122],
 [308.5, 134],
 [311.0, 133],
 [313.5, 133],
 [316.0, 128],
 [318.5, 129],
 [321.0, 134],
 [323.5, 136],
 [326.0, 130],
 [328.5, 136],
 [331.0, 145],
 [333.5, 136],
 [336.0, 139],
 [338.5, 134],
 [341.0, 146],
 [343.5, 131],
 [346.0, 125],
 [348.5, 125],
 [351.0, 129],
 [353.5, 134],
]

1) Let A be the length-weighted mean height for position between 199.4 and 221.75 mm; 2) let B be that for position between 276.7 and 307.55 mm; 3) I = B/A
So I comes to 1.24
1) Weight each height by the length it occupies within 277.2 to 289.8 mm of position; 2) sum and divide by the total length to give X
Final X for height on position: 111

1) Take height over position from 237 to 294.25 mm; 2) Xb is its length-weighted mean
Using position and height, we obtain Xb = 124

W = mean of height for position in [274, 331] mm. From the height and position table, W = 124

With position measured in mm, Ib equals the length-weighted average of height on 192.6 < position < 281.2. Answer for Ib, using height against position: 118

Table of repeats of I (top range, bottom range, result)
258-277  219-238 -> 0.99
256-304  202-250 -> 1.05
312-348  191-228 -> 1.27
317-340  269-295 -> 1.16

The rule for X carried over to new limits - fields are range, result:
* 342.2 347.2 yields 128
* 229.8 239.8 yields 129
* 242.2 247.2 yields 123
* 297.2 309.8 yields 125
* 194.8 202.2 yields 94.8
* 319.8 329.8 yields 134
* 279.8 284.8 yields 110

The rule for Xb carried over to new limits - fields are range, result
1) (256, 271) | 133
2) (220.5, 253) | 129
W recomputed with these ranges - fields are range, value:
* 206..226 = 110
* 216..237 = 128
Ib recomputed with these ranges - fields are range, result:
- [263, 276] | 128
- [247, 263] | 131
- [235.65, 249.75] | 128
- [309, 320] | 131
